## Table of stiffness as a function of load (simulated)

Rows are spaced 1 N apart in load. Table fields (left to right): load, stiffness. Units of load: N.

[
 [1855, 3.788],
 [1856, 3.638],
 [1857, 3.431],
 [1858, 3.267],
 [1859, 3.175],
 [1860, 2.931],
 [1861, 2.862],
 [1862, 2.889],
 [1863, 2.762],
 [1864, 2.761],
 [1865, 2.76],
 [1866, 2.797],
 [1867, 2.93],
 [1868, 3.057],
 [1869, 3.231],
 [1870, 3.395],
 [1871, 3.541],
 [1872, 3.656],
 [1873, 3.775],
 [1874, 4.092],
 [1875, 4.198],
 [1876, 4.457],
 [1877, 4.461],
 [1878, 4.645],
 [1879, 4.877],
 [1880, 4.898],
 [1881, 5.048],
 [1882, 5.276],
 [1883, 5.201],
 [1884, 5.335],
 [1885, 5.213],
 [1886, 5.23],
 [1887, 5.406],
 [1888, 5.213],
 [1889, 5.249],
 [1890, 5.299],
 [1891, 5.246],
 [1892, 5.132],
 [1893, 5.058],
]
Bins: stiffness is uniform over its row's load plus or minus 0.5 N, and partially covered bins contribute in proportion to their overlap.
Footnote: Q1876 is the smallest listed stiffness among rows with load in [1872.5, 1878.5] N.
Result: 3.775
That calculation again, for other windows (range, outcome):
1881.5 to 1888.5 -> 5.201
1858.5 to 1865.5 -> 2.76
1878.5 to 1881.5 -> 4.877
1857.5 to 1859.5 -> 3.175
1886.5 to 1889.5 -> 5.213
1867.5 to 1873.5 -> 3.057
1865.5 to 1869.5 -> 2.797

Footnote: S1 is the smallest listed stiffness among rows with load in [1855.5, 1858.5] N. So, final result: 3.267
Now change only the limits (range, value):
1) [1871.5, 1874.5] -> 3.656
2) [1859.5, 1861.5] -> 2.862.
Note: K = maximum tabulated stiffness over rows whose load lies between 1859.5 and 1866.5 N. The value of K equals 2.931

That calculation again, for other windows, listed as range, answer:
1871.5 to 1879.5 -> 4.877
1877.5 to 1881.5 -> 5.048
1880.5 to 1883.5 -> 5.276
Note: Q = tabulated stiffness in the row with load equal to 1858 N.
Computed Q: 3.267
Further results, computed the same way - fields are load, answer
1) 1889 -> 5.249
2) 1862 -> 2.889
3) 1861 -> 2.862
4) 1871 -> 3.541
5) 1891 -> 5.246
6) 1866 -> 2.797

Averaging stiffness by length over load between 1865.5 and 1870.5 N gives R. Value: 3.08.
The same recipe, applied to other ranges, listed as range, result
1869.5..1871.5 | 3.47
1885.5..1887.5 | 5.32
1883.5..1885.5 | 5.27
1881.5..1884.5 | 5.27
